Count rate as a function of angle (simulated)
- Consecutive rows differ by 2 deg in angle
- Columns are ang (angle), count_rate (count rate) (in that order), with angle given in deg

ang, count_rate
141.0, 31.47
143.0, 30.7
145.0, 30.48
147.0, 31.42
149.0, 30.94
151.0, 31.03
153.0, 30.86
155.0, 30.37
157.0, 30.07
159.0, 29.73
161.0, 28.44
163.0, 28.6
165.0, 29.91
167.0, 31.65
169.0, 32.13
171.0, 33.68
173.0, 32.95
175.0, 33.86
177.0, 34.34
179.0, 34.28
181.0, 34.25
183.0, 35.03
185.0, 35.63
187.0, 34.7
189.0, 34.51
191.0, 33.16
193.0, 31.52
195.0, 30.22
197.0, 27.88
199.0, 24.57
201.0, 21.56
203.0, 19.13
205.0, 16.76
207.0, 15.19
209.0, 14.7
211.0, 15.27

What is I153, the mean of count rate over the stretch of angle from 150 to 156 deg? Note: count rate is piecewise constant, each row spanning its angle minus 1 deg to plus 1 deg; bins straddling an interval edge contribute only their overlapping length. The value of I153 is 30.8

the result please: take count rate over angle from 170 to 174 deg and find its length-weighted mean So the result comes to 33.3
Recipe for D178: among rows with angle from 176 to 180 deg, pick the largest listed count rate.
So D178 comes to 34.34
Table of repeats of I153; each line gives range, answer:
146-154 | 31.1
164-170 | 31.2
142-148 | 30.9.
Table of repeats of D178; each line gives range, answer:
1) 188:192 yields 34.51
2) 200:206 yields 21.56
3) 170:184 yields 35.03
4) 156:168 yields 31.65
